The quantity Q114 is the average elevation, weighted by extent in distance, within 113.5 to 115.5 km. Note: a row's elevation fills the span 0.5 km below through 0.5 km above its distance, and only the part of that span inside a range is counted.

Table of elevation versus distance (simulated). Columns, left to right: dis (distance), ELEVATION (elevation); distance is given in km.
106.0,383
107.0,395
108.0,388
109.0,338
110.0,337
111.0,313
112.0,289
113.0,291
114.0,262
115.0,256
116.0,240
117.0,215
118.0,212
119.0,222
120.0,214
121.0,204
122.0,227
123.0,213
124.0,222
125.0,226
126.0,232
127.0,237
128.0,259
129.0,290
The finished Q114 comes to 259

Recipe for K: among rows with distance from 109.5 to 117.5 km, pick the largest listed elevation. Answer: 337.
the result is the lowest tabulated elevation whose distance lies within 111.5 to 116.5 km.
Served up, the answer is 240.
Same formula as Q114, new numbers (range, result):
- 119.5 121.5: 209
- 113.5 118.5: 237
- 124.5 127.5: 232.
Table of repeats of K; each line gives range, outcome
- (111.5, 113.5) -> 291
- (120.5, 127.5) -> 237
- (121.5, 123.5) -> 227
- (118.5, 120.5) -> 222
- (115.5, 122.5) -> 240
